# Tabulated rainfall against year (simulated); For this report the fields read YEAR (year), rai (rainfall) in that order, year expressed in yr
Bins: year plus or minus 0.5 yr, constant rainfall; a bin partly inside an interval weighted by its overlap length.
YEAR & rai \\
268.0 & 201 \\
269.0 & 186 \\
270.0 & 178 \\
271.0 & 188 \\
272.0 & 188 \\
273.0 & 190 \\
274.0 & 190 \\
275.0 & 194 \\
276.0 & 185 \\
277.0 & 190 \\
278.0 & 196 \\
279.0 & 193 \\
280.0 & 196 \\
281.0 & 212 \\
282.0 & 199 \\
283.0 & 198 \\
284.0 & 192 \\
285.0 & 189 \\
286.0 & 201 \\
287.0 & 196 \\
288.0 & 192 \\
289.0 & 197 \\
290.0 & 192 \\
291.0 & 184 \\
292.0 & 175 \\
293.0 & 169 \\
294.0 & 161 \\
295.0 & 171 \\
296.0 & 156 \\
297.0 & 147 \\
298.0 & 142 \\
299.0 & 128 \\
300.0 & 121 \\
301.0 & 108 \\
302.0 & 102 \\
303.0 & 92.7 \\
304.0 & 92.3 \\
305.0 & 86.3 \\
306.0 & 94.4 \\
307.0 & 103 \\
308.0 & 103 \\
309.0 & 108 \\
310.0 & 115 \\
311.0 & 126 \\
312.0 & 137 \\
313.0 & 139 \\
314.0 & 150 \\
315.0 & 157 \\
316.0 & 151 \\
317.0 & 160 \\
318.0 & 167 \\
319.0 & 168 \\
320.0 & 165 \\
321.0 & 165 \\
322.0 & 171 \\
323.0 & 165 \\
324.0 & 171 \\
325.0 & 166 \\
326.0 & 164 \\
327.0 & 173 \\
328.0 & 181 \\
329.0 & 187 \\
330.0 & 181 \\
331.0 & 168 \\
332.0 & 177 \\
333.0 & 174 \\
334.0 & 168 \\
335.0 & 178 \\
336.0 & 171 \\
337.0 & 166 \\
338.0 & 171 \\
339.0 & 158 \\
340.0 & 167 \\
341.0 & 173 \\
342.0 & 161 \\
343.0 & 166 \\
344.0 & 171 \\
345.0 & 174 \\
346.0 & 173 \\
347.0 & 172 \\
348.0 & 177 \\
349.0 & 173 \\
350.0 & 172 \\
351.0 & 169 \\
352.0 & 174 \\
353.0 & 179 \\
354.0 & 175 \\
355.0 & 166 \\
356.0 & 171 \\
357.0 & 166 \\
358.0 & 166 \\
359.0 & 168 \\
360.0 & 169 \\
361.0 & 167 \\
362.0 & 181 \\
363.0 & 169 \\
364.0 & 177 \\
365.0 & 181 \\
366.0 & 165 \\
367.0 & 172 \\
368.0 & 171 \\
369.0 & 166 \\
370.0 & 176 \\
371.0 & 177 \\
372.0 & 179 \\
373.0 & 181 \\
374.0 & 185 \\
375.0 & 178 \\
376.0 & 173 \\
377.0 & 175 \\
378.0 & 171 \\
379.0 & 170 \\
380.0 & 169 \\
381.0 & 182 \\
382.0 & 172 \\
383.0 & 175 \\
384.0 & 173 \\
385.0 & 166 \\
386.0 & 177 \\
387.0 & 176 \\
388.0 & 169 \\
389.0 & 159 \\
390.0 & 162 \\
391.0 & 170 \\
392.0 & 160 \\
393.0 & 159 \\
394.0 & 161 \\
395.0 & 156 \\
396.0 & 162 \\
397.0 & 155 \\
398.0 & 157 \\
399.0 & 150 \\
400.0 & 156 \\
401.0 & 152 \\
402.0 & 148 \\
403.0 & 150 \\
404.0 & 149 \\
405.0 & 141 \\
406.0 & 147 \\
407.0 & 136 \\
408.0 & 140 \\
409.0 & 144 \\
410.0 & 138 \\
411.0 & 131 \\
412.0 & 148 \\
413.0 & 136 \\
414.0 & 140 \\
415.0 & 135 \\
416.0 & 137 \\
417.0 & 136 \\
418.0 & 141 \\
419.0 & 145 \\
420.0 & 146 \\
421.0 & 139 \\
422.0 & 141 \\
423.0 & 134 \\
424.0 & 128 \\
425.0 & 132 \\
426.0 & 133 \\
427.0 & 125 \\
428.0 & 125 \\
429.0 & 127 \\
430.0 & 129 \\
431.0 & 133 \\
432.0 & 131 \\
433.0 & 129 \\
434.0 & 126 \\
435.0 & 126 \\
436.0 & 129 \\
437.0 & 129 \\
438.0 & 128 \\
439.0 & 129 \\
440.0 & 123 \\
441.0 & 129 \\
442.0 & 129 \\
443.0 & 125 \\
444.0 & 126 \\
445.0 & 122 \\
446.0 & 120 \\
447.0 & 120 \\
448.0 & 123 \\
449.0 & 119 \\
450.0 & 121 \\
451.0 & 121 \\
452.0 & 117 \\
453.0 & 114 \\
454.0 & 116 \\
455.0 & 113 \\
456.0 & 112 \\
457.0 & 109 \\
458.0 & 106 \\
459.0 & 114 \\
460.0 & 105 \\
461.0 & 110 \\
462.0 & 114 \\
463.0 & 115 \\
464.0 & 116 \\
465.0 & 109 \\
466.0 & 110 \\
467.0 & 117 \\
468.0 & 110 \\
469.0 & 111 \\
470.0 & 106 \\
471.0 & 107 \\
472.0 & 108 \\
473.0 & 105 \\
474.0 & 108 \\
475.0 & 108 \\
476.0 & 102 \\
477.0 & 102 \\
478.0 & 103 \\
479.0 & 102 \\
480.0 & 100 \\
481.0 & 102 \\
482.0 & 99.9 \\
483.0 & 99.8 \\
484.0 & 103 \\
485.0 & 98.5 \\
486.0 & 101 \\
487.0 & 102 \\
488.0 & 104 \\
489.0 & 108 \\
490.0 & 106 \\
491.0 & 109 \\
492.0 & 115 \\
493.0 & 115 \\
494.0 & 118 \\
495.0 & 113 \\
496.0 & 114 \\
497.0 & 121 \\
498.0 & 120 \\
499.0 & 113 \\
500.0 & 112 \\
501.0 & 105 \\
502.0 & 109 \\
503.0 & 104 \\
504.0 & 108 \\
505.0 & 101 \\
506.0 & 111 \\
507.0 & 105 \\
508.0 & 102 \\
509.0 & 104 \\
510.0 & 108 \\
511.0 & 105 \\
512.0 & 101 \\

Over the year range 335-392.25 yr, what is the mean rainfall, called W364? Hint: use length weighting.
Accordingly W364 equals 172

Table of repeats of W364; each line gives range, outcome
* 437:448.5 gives 125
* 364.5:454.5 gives 147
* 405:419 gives 139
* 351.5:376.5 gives 173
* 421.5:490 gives 116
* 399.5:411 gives 145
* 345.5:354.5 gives 174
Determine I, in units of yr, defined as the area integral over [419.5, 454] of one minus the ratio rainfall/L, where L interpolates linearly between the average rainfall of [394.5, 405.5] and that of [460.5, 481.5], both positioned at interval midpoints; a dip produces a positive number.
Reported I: 0.6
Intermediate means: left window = 152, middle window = 127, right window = 108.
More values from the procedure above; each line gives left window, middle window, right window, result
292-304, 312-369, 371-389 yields -4.9 yr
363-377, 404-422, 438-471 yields 0.6 yr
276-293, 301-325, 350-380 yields 6.6 yr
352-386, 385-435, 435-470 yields 0.4 yr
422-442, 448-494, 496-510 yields 3.5 yr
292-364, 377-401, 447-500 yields -5.0 yr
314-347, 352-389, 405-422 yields -4.3 yr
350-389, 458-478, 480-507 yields 2.0 yr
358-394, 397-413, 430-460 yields 0.5 yr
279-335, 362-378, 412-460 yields -3.6 yr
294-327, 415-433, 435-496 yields -2.2 yr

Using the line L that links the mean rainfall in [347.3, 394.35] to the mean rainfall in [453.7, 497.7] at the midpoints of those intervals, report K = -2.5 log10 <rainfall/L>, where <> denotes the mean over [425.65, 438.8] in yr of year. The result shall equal 0.05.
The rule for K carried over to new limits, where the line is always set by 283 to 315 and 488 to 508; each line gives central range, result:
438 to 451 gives -0.036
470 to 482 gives 0.101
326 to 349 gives -0.235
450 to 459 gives 0.039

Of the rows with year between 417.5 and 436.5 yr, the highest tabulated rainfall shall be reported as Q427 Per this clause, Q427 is 146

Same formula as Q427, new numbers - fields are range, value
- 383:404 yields 177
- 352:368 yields 181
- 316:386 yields 187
